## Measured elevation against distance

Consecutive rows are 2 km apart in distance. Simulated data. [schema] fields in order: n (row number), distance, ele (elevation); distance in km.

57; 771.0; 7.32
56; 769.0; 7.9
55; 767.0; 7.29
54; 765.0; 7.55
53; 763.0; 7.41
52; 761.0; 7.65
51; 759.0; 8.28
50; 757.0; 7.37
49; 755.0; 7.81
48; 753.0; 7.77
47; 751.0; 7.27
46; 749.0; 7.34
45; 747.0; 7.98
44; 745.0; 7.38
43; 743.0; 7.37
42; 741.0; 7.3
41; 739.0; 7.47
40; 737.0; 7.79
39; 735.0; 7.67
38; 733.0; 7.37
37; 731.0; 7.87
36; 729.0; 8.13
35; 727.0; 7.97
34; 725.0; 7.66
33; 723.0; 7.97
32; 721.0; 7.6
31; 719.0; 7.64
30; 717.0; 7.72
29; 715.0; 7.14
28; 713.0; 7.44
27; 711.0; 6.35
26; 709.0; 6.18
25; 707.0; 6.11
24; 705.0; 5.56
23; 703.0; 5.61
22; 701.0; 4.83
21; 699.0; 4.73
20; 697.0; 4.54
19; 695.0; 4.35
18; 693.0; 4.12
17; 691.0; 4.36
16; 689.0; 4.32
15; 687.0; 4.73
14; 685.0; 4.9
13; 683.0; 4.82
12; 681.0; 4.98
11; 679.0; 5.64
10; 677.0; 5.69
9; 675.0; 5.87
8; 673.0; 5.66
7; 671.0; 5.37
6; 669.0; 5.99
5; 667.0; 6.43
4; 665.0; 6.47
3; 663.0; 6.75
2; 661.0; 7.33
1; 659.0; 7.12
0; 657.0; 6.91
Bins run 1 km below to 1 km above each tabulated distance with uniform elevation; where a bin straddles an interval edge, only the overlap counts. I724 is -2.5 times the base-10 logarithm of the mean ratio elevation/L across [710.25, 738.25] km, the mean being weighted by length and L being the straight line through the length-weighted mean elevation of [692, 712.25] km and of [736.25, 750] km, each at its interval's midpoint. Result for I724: -0.18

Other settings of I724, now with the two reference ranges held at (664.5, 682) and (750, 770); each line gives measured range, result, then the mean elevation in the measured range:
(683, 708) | 0.28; 4.85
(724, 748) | -0.08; 7.66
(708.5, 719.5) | -0.07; 7.09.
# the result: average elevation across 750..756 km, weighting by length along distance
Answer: 7.62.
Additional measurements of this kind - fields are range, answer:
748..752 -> 7.3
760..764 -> 7.53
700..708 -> 5.53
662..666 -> 6.61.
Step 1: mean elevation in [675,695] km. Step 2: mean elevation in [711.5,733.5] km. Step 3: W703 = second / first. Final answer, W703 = 1.6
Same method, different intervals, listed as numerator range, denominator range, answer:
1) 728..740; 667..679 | 1.34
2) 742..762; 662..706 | 1.45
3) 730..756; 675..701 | 1.57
